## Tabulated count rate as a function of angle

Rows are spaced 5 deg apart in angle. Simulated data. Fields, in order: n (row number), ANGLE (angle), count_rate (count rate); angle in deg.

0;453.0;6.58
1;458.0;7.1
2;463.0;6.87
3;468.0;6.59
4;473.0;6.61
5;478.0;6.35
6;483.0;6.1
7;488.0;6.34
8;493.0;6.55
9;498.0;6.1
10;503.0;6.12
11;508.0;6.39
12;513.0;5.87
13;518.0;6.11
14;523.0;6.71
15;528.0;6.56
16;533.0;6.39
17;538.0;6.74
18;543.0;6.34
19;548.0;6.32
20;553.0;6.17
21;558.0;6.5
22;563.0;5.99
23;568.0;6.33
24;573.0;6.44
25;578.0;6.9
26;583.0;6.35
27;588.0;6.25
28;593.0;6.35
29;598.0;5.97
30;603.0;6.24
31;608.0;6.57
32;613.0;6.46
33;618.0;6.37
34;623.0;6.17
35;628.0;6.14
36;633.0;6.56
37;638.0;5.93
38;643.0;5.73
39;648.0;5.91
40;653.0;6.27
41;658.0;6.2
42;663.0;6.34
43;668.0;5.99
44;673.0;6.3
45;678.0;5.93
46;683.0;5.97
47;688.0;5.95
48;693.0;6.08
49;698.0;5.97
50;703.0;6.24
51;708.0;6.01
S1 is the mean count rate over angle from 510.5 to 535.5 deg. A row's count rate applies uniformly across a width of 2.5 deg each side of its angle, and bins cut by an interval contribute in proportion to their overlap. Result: 6.33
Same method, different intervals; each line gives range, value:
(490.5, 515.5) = 6.21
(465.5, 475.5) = 6.6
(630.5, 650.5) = 6.03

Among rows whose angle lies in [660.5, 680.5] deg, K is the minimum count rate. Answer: 5.93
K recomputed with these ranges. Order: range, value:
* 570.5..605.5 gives 5.97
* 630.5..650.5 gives 5.73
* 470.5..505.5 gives 6.1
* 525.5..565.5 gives 5.99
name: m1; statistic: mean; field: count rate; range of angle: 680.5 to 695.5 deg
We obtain 6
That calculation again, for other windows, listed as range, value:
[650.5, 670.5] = 6.2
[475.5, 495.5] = 6.33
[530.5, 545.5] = 6.49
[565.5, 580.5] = 6.56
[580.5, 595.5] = 6.32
